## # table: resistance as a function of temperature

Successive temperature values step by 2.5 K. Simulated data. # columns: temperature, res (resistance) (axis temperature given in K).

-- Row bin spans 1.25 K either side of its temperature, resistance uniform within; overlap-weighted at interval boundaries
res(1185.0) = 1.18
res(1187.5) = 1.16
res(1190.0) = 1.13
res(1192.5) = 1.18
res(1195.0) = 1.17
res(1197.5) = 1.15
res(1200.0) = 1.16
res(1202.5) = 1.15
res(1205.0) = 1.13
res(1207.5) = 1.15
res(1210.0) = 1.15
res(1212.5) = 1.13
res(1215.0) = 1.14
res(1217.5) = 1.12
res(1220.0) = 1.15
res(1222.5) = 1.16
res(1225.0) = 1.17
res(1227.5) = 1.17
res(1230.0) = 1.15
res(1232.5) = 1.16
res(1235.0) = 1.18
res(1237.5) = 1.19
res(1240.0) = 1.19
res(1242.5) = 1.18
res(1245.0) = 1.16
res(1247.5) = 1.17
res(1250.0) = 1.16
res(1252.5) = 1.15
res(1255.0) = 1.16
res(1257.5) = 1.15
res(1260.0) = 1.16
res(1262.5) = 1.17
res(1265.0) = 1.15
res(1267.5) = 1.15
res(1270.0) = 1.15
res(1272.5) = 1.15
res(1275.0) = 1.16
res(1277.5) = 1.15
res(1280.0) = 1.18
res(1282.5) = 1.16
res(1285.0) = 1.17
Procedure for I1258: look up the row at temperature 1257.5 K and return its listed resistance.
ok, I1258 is 1.15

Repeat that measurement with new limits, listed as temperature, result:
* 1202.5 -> 1.15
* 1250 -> 1.16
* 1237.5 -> 1.19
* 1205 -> 1.13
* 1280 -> 1.18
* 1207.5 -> 1.15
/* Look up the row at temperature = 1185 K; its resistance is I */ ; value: 1.18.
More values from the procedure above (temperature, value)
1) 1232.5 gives 1.16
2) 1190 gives 1.13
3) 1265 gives 1.15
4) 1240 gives 1.19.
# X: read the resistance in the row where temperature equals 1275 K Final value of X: 1.16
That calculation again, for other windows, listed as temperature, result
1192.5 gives 1.18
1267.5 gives 1.15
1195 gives 1.17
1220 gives 1.15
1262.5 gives 1.17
